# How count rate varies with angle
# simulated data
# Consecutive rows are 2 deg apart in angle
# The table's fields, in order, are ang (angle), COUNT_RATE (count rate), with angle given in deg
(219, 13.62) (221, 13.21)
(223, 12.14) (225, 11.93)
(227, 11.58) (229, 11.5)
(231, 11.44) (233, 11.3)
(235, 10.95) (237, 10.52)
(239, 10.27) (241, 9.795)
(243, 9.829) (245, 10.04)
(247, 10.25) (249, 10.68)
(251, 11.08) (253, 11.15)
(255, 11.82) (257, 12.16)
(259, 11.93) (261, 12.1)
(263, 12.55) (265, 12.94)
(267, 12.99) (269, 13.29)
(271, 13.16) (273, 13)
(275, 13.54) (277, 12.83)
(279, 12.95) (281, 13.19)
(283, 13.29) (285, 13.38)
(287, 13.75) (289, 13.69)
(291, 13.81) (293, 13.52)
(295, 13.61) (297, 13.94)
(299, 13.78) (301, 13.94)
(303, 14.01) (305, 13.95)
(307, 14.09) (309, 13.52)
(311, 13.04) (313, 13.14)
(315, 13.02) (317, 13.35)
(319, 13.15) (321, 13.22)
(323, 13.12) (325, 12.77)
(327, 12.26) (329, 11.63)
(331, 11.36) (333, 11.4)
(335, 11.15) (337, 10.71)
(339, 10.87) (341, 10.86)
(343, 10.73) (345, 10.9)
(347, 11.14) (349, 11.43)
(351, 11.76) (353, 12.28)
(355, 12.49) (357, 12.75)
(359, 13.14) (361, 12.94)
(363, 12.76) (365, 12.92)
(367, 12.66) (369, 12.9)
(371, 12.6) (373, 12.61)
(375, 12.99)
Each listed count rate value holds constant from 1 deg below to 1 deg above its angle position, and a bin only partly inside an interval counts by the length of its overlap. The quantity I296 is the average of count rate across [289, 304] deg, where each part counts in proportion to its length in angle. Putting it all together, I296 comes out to 13.8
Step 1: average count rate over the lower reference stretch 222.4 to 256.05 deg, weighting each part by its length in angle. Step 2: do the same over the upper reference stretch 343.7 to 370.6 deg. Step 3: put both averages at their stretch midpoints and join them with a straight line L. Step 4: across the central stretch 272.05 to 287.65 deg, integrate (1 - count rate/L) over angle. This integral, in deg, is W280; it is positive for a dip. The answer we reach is -2.5 deg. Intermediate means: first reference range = 10.9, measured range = 13.2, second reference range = 12.3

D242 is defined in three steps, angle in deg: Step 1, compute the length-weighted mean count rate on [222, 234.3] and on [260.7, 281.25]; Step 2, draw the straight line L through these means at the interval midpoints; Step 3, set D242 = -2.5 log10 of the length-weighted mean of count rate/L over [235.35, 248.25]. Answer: 0.18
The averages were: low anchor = 11.6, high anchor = 13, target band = 10.2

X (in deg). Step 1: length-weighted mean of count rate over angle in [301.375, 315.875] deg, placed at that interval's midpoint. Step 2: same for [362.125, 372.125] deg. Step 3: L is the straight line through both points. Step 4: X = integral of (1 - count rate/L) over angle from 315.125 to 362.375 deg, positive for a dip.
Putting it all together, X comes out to 4.1 deg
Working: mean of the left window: 13.6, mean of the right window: 12.8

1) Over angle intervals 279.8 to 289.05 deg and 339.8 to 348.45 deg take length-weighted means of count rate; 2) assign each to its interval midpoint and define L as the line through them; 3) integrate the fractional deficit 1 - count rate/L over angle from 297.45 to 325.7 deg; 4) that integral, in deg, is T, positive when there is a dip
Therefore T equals -2.7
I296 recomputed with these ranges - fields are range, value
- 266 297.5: 13.4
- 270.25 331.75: 13.3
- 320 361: 11.8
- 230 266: 11.2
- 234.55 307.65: 12.5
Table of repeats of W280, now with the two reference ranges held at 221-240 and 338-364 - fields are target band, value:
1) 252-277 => -2.3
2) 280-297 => -2.8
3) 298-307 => -1.8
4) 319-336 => -0.6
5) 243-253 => 0.8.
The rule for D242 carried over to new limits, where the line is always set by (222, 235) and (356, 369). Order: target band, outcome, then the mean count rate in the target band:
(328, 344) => 0.140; 11.1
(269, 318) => -0.107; 13.5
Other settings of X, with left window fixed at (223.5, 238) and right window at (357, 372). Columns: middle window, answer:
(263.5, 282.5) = -2.0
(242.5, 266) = 0.4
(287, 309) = -3.1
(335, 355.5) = 2.2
